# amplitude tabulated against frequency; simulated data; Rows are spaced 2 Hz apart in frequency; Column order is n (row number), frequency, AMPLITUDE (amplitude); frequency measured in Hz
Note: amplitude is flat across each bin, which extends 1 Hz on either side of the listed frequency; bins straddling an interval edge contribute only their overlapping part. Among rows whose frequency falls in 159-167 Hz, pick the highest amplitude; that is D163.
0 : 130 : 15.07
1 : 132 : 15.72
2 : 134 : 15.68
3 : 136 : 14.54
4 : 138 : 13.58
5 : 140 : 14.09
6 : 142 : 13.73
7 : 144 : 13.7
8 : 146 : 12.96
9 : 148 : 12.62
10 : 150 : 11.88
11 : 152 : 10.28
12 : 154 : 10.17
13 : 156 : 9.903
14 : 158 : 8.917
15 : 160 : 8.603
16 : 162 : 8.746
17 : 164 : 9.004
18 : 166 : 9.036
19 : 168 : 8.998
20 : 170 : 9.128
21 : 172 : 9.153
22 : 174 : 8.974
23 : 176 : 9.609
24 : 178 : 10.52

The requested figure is 9.036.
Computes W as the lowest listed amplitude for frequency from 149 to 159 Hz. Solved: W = 8.917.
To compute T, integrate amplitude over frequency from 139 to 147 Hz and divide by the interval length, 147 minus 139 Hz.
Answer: 13.6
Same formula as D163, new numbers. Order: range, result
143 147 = 13.7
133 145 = 15.68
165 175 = 9.153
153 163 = 10.17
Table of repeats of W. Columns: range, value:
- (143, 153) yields 10.28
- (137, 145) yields 13.58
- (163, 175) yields 8.974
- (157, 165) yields 8.603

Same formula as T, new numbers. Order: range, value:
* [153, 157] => 10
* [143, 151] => 12.8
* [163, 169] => 9.01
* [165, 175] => 9.06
